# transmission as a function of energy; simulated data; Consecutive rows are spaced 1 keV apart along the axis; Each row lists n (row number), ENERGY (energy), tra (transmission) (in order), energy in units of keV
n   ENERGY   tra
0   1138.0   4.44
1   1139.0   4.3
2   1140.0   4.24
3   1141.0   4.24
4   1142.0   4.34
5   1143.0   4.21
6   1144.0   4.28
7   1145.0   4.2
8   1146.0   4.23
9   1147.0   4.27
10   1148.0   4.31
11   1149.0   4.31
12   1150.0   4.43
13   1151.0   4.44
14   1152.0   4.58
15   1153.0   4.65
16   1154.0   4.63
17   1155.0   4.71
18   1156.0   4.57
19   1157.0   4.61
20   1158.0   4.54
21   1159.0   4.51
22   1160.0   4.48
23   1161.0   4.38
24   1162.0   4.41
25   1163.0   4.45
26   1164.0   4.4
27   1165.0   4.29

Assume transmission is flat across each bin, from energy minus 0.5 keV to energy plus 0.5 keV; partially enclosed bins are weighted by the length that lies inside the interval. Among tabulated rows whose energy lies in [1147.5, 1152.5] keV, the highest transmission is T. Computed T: 4.58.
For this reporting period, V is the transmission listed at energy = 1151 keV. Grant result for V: 4.44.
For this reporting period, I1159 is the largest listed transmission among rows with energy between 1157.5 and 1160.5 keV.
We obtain 4.54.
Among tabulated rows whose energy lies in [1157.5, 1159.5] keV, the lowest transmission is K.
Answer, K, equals 4.51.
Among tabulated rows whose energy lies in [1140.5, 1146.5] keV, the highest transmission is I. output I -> 4.34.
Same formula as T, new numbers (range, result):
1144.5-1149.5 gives 4.31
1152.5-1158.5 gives 4.71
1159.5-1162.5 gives 4.48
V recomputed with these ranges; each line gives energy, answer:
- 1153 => 4.65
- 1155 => 4.71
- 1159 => 4.51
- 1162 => 4.41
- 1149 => 4.31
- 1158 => 4.54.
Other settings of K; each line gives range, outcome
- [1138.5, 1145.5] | 4.2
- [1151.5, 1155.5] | 4.58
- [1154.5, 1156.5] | 4.57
